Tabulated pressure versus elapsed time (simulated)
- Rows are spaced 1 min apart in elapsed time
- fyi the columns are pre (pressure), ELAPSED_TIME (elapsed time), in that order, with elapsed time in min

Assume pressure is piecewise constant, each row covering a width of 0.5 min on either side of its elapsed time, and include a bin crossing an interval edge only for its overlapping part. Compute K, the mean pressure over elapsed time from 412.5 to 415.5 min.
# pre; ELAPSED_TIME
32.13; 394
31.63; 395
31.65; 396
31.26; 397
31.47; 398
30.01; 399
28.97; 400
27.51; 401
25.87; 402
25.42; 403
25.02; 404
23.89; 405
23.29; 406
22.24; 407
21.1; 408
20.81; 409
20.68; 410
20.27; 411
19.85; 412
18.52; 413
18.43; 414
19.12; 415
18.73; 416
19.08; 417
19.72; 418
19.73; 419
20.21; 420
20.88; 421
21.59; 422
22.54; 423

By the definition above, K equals 18.7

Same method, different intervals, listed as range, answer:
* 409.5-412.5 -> 20.3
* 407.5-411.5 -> 20.7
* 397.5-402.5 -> 28.8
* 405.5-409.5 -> 21.9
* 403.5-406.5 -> 24.1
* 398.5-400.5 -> 29.5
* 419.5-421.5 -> 20.5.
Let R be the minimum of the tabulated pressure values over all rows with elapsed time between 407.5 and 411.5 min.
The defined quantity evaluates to 20.27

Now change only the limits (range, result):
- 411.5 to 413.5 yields 18.52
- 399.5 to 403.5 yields 25.42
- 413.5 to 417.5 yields 18.43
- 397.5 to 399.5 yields 30.01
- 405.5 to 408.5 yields 21.1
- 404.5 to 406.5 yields 23.29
